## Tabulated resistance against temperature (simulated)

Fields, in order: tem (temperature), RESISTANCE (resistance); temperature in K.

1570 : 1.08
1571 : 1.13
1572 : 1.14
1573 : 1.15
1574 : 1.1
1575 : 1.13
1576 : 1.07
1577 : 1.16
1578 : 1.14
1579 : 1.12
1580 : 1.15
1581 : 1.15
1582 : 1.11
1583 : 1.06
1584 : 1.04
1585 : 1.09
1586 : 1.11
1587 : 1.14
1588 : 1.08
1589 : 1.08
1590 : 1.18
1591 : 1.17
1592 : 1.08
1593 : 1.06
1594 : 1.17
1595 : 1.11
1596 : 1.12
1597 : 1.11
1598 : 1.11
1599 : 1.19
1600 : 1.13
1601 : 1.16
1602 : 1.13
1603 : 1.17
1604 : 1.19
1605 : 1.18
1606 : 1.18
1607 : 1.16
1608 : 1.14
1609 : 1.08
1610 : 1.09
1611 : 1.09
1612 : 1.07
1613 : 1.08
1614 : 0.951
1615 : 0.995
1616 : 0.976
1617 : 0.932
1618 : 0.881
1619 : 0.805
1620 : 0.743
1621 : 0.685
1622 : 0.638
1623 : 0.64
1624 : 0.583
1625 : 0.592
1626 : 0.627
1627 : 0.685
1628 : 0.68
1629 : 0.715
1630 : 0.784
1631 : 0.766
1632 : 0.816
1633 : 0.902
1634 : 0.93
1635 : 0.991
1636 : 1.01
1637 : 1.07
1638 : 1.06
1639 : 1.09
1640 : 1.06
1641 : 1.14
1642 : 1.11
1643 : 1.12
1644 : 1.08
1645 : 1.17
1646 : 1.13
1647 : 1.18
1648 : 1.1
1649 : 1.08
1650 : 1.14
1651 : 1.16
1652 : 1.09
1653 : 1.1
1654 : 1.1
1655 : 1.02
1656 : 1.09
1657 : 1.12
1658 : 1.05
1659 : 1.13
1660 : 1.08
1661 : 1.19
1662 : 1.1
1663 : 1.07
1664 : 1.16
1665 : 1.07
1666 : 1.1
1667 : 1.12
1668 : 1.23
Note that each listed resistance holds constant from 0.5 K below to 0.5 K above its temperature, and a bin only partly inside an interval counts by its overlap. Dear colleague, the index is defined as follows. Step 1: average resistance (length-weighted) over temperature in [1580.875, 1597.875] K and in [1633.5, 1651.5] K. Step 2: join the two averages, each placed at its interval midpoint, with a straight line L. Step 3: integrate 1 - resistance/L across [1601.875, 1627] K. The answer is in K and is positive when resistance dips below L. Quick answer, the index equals 3.74 K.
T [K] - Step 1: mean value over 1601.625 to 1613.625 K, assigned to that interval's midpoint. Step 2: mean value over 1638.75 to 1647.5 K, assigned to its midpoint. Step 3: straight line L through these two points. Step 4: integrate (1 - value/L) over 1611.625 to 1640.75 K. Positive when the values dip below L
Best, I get 7.0 K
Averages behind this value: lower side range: 1.13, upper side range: 1.12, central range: 0.855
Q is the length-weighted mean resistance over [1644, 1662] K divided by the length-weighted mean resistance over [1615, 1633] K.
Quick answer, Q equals 1.48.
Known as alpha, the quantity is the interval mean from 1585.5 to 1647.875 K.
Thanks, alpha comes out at 1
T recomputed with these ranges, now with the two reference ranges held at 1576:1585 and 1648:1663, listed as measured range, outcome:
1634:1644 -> 0.4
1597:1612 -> -0.4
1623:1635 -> 4.0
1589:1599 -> -0.1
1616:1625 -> 3.0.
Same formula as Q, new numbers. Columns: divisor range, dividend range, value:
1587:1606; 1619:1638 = 0.69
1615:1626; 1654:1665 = 1.46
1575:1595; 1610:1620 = 0.87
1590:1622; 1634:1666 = 1.04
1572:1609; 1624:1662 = 0.89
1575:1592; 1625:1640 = 0.77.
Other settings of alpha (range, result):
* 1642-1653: 1.12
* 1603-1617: 1.09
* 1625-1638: 0.831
